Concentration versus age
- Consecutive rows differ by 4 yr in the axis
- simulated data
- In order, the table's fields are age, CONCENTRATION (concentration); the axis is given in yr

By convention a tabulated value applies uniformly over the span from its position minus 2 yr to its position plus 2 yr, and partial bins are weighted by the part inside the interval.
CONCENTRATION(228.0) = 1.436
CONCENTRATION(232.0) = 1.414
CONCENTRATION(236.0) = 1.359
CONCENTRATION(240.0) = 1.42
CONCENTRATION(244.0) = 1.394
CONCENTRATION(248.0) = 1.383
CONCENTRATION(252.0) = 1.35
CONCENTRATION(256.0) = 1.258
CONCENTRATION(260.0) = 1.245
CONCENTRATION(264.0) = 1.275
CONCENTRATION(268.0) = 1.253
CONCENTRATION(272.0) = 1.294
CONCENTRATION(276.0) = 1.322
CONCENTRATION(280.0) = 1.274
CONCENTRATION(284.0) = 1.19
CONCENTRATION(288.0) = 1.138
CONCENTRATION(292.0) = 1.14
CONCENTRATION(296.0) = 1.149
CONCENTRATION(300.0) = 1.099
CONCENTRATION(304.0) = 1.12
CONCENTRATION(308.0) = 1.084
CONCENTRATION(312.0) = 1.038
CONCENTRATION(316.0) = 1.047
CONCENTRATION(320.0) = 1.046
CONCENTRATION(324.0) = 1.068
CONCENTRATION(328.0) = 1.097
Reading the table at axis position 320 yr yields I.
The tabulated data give 1.046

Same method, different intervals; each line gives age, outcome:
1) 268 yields 1.253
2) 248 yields 1.383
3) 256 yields 1.258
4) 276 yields 1.322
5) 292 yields 1.14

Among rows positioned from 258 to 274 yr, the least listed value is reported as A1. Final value 1.245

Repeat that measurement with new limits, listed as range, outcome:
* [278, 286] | 1.19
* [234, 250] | 1.359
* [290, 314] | 1.038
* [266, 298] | 1.138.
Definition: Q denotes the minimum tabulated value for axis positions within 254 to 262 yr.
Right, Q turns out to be 1.245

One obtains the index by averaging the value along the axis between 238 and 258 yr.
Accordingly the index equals 1.36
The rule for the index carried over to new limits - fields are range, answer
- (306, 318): 1.06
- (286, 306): 1.13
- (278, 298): 1.18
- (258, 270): 1.26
